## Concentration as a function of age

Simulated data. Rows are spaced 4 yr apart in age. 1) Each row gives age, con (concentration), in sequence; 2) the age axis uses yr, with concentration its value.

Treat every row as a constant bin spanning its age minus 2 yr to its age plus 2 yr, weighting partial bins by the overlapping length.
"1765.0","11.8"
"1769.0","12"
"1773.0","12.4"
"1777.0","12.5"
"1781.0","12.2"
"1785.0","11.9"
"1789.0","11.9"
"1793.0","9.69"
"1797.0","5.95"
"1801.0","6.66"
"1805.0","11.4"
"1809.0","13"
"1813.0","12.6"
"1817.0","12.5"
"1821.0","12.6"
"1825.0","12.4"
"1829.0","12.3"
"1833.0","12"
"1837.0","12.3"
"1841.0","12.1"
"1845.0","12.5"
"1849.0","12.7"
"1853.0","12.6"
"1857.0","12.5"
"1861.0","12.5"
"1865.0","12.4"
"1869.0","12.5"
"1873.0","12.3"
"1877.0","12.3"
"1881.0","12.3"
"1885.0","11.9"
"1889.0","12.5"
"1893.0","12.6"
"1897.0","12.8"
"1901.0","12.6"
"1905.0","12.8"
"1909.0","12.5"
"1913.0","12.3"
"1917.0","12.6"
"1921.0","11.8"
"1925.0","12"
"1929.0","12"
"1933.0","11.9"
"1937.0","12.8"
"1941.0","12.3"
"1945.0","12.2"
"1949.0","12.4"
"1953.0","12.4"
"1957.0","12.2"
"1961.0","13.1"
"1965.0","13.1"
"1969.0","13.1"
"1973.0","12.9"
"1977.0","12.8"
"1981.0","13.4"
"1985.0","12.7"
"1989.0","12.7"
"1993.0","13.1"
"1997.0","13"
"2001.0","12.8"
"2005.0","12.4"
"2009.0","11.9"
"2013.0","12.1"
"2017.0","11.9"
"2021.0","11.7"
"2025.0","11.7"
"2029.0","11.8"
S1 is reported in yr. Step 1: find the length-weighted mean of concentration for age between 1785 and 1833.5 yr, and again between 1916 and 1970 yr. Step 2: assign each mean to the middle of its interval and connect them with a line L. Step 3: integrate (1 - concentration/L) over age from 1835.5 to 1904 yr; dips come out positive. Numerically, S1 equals -4.5 yr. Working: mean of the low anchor 11.1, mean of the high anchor 12.4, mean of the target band 12.4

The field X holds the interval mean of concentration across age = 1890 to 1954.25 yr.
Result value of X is 12.4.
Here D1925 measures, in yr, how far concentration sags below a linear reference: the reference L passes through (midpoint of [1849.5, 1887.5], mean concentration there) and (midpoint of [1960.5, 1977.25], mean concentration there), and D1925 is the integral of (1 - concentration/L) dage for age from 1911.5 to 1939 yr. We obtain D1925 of 1.2 yr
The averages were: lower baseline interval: 12.4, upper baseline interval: 13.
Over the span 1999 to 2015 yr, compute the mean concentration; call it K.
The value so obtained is 12.3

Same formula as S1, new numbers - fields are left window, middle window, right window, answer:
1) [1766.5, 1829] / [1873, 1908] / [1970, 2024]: -1.6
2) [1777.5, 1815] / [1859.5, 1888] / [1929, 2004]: -1.8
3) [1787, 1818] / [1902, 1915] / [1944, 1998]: -0.7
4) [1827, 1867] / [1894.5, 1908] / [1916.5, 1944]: -0.5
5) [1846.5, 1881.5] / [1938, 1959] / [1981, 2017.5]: 0.4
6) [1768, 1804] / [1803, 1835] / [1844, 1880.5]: -2.7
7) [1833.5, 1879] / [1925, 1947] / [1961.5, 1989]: 1.0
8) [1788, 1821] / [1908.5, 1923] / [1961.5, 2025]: -0.6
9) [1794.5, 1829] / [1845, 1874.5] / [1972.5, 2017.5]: -2.9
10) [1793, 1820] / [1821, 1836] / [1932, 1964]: -2.2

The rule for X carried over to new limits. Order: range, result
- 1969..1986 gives 13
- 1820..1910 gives 12.4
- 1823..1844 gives 12.2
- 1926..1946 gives 12.2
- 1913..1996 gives 12.6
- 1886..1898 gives 12.6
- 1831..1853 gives 12.3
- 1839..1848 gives 12.3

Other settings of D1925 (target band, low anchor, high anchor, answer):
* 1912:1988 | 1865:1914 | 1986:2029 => -0.9 yr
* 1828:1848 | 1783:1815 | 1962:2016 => -2.5 yr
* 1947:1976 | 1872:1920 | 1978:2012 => -0.2 yr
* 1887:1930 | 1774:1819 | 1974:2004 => -1.2 yr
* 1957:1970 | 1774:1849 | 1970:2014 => -0.4 yr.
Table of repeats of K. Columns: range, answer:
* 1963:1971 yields 13.1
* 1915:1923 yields 12.2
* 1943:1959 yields 12.3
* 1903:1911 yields 12.7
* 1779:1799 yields 10.3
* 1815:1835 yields 12.4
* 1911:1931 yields 12.1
